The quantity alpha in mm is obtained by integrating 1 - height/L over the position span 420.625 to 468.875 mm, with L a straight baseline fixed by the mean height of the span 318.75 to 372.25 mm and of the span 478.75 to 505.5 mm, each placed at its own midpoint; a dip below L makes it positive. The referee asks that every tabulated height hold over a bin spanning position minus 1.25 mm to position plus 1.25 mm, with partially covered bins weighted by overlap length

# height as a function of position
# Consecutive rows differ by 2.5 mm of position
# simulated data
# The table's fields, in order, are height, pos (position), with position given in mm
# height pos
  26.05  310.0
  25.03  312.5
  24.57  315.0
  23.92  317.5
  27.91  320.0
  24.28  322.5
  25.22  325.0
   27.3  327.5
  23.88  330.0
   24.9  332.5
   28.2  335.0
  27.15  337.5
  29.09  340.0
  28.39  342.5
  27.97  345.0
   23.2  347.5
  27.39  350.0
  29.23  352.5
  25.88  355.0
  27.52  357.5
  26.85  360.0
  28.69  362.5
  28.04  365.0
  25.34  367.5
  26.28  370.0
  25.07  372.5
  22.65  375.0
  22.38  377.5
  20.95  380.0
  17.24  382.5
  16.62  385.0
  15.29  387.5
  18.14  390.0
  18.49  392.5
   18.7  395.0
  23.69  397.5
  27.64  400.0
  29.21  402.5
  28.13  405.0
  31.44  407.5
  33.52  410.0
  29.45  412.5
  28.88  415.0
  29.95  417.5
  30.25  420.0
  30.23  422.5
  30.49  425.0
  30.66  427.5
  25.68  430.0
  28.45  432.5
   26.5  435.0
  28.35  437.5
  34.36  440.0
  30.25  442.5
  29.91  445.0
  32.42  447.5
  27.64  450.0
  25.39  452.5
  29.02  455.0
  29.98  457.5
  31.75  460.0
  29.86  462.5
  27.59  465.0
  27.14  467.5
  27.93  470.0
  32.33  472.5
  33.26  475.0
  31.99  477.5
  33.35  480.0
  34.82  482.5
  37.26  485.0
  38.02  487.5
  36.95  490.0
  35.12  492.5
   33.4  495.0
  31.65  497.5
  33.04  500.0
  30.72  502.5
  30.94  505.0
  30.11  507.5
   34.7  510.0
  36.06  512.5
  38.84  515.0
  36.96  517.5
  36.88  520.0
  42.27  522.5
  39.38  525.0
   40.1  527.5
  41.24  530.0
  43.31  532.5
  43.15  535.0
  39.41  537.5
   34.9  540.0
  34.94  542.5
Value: 3.83 mm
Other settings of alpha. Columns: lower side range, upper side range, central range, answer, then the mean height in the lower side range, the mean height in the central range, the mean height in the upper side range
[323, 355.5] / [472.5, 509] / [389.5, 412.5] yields 2.9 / 26.7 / 25.9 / 33.6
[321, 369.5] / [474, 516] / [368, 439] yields 10.0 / 26.8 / 25.5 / 34.1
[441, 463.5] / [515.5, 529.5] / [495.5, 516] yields 2.1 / 29.6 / 33.2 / 39.2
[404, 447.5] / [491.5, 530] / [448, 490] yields 2.0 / 29.9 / 31.3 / 35.5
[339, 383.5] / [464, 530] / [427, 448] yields 0.8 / 25.7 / 29.5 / 34.4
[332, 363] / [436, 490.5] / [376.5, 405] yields 7.7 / 27.3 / 21.1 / 31.2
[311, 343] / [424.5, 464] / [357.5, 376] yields 0.6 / 26.1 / 26.3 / 29.4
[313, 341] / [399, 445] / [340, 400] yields 8.0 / 26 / 23.8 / 29.7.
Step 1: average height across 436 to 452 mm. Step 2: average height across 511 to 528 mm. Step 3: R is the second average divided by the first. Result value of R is 1.3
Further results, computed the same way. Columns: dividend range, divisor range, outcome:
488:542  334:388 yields 1.46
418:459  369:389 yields 1.42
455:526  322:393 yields 1.36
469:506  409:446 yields 1.12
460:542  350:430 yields 1.36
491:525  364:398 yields 1.64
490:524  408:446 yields 1.17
